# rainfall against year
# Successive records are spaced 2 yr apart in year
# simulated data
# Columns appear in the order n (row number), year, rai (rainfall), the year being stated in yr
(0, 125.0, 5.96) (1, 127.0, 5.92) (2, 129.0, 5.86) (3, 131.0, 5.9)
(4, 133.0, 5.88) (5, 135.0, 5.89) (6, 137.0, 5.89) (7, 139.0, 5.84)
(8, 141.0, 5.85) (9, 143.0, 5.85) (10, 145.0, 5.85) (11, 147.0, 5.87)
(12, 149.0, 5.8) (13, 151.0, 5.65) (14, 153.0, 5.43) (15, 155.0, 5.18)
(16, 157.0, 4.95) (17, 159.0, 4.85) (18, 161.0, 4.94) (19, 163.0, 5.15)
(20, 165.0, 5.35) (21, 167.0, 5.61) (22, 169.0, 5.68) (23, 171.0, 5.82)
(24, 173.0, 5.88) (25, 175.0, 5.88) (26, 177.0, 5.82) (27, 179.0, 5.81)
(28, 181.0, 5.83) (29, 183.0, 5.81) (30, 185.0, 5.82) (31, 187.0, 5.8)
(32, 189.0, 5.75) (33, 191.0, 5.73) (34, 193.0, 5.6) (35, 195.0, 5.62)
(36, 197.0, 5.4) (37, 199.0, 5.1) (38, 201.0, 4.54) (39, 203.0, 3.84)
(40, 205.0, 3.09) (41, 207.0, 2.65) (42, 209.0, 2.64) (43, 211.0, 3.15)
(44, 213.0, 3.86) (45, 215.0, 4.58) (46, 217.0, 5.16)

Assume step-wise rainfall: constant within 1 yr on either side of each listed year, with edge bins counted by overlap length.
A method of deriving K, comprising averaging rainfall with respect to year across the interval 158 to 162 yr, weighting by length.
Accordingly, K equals 4.89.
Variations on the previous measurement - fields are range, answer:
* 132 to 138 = 5.89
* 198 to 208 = 3.84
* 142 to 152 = 5.8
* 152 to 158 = 5.19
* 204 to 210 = 2.79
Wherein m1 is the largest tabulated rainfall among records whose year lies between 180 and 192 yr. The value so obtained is 5.83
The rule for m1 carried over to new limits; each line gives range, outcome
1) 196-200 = 5.4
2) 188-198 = 5.75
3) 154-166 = 5.35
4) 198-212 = 5.1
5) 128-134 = 5.9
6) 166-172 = 5.82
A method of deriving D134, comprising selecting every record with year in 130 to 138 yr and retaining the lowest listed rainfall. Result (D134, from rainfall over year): 5.88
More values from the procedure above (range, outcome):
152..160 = 4.85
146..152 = 5.65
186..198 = 5.4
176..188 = 5.8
